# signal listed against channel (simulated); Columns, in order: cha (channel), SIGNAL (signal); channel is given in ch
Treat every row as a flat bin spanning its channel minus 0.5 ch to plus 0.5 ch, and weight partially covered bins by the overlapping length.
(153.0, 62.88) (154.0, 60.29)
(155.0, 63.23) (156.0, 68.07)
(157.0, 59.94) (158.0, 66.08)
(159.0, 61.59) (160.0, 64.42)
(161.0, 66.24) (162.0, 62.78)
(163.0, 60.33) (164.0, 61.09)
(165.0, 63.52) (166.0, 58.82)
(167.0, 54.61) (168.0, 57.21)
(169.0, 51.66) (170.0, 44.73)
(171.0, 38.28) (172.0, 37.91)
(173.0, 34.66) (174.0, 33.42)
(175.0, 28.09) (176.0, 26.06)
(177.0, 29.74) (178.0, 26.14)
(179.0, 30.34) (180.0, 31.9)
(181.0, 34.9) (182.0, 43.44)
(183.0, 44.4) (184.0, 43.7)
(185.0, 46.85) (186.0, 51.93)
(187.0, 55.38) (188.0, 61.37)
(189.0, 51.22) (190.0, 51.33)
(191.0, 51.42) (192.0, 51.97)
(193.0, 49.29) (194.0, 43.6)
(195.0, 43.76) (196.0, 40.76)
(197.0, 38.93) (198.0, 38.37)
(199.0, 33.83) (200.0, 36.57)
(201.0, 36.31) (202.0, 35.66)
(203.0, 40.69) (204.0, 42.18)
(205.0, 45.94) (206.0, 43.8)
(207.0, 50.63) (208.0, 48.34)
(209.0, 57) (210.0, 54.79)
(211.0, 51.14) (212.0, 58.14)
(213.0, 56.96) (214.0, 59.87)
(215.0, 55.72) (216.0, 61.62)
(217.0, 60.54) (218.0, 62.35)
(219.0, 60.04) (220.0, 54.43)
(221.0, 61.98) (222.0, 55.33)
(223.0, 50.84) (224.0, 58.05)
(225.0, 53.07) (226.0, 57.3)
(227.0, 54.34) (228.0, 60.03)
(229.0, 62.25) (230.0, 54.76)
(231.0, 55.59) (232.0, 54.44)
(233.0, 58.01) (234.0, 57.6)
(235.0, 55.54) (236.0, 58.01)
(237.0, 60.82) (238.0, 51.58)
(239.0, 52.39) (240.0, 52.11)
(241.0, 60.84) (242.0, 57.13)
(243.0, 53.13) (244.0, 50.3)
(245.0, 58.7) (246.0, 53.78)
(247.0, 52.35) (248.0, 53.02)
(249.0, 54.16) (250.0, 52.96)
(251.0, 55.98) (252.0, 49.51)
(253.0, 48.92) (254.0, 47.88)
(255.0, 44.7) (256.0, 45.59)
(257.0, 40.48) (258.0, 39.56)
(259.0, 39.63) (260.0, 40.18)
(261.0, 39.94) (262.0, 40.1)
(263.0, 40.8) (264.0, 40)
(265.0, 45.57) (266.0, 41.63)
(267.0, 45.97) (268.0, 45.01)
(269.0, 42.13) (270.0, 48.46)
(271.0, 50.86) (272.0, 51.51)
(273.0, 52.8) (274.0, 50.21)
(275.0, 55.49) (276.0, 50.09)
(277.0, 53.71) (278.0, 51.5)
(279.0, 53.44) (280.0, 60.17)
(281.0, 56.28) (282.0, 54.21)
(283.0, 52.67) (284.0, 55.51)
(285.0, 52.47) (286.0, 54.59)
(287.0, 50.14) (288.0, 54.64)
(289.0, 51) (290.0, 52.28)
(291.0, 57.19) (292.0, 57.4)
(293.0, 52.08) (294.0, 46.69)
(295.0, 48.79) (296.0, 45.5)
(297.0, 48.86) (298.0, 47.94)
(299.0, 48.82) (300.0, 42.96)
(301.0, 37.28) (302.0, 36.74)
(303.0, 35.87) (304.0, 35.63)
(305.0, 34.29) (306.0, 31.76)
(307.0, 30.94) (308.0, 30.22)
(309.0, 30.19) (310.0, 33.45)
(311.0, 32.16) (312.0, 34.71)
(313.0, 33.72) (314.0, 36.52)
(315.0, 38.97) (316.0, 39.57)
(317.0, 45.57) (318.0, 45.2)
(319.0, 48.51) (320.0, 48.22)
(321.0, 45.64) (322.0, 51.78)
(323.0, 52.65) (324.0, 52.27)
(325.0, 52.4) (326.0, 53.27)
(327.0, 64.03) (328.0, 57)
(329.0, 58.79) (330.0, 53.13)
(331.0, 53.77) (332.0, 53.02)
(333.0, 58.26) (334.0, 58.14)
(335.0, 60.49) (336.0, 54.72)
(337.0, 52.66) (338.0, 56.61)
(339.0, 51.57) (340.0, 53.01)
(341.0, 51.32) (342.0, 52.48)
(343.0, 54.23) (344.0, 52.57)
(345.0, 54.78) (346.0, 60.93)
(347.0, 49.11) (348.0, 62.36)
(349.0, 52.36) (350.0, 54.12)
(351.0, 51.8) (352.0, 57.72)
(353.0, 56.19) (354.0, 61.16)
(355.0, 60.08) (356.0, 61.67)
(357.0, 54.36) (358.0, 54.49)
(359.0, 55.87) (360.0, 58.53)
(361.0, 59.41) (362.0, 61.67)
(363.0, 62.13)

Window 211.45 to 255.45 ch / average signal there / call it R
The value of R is 55.6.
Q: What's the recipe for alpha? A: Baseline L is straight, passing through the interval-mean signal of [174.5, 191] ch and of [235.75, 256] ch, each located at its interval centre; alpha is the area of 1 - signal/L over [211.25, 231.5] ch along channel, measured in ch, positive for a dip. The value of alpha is -3.8 ch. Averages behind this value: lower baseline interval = 41.4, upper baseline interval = 53.2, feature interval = 57.6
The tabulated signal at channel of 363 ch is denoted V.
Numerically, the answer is 62.13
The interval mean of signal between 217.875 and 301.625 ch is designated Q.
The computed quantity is 51.4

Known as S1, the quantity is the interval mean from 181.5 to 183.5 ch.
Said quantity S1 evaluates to 43.9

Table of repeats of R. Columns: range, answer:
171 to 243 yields 48.8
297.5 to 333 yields 43.8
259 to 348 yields 48.2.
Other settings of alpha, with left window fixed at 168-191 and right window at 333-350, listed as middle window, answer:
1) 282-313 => 4.25 ch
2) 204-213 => -1.48 ch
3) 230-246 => -3.25 ch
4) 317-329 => 0.33 ch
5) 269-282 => -0.82 ch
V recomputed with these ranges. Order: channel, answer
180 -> 31.9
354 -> 61.16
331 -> 53.77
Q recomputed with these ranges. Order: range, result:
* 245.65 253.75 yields 52.4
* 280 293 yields 54.2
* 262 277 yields 47.2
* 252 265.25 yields 42.8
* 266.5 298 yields 51.6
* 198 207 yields 39.9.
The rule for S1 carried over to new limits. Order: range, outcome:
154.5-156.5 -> 65.6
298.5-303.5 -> 40.3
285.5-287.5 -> 52.4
